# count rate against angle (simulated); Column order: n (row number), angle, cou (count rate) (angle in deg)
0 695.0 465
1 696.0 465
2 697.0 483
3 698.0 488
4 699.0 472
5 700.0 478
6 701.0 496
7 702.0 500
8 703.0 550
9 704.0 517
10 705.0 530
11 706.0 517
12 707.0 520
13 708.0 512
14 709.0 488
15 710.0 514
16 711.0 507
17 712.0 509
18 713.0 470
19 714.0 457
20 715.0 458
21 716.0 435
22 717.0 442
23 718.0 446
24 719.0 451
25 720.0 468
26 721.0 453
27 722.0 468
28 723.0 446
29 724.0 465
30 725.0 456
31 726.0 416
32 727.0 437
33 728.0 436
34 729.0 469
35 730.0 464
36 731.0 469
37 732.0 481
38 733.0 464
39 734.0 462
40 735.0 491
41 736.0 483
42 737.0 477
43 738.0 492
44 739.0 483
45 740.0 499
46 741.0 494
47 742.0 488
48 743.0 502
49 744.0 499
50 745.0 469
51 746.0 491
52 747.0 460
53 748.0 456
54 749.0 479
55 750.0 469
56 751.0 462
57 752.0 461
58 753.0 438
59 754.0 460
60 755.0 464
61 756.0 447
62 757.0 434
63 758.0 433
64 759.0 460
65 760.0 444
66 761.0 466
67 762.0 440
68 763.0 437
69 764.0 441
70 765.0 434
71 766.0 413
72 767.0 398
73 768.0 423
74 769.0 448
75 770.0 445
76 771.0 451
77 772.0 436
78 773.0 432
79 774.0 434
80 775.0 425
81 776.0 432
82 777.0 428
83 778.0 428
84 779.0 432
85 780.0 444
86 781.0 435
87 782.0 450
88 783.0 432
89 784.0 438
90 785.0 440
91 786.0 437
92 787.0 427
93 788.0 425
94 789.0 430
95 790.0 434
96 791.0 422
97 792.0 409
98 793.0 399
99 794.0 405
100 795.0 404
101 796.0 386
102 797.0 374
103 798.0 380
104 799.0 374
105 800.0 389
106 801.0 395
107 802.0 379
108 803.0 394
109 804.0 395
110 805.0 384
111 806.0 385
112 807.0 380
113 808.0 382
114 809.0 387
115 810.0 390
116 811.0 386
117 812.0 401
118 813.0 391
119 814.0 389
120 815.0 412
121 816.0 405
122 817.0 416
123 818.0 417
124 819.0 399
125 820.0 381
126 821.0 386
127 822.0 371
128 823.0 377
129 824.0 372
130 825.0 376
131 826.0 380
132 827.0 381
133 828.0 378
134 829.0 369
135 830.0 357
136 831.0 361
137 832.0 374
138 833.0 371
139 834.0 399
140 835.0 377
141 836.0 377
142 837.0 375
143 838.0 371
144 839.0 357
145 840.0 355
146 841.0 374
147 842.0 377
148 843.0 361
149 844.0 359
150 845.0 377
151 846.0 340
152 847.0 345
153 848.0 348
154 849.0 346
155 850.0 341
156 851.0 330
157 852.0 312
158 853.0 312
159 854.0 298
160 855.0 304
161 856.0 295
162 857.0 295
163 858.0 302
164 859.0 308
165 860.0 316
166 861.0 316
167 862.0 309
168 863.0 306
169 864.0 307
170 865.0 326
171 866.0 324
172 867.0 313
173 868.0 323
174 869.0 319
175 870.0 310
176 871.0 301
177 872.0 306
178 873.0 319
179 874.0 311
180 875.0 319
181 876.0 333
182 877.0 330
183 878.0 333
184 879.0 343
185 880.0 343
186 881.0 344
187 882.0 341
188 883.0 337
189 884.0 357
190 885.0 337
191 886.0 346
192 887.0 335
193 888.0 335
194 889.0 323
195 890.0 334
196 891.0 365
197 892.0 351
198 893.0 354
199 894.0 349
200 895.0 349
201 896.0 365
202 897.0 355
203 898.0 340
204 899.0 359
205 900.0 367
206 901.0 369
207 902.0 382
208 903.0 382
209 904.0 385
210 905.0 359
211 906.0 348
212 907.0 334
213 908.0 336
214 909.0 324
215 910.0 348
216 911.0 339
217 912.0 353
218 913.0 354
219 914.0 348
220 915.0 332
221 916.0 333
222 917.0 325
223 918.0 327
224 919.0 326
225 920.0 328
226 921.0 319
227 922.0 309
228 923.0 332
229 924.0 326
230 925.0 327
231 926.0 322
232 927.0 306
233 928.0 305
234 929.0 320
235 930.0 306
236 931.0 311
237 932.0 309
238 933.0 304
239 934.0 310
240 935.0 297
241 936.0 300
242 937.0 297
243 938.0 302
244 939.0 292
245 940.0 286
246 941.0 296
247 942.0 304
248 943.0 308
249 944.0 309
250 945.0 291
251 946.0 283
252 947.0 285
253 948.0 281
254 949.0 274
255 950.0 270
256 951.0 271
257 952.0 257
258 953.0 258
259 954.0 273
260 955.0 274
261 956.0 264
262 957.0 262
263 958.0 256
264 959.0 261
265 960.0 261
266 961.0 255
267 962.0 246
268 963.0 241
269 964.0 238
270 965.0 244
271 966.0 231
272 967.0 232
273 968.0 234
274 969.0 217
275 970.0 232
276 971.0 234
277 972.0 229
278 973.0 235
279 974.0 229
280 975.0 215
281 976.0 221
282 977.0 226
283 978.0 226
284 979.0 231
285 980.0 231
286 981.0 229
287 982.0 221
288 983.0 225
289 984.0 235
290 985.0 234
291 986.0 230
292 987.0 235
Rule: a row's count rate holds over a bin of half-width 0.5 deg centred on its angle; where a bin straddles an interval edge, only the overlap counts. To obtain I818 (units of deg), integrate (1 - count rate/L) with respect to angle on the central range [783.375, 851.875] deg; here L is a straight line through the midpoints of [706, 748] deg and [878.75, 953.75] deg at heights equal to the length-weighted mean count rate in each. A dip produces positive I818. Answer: 3.01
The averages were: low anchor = 473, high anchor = 325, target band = 385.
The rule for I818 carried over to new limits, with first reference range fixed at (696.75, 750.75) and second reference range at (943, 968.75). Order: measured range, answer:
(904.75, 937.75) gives -3.3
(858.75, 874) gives 1.4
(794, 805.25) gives 0.6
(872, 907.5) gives -2.5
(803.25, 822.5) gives 0.1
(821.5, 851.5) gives 0.6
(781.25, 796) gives -0.2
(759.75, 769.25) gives 0.1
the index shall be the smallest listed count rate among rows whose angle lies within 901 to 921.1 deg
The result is 319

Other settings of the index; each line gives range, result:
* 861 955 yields 257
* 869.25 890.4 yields 301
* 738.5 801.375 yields 374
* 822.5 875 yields 295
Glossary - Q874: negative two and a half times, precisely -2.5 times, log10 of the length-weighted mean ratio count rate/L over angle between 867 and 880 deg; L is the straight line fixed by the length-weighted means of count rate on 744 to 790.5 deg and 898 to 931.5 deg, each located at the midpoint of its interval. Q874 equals 0.15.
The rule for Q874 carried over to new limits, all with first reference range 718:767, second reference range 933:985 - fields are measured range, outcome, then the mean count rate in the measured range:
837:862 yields 0.082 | 335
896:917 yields -0.146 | 352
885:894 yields -0.063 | 343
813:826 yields -0.006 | 391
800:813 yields 0.035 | 388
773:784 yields -0.017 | 434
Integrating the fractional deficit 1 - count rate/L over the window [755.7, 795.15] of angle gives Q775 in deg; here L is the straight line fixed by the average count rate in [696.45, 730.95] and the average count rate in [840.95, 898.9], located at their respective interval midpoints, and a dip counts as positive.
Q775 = -1.2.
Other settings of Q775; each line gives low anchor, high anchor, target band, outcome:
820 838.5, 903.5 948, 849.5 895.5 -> 3.20 deg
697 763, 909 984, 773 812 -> 0.72 deg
